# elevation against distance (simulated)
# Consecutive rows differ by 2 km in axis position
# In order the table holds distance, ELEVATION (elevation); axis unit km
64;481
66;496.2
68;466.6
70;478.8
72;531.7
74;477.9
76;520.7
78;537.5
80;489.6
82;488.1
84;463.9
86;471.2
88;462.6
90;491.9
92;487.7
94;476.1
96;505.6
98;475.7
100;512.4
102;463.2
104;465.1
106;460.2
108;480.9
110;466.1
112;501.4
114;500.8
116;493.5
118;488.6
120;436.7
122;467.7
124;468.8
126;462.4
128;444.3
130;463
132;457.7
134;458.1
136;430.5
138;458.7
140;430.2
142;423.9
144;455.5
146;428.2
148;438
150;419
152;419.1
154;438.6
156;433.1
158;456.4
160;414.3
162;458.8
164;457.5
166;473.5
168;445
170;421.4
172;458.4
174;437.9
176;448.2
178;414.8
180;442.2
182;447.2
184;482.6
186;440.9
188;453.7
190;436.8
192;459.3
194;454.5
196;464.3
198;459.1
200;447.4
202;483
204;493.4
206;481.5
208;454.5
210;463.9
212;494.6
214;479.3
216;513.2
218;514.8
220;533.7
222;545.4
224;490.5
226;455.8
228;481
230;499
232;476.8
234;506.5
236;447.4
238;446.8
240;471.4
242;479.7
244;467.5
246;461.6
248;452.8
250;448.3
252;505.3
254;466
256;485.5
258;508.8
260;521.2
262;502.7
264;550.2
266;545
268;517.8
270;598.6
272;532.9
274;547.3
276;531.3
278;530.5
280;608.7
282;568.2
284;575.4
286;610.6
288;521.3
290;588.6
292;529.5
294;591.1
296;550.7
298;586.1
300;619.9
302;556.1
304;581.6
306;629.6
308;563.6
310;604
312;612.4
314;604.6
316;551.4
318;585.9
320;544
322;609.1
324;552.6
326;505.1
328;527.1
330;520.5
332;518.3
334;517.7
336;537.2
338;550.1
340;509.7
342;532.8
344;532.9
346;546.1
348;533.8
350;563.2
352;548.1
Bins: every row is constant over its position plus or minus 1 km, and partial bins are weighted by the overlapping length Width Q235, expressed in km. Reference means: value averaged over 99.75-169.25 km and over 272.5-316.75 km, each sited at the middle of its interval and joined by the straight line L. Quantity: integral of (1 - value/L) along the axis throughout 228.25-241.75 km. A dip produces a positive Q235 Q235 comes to 1.4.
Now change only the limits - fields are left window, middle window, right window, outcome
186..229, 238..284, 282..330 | 1.4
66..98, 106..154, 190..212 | 2.4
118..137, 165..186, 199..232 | 1.2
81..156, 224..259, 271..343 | 3.5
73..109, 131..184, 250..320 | 7.0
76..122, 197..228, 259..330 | 2.5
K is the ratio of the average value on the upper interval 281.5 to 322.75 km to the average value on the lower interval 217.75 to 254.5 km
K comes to 1.21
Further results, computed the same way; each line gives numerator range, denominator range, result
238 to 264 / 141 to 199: 1.09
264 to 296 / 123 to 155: 1.26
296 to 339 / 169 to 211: 1.24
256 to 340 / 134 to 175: 1.27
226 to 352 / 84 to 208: 1.17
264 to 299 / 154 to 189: 1.26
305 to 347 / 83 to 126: 1.16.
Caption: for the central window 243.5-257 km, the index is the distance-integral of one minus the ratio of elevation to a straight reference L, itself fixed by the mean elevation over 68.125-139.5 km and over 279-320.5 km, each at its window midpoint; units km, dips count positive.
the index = 2.1 km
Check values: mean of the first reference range 478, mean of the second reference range 581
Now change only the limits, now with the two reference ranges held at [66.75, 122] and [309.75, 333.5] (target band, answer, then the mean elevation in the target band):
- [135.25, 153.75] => 2.5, 434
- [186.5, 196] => 1.2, 452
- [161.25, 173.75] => 1.4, 451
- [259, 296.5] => -0.6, 554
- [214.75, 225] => 0.1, 519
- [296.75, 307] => -0.8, 594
